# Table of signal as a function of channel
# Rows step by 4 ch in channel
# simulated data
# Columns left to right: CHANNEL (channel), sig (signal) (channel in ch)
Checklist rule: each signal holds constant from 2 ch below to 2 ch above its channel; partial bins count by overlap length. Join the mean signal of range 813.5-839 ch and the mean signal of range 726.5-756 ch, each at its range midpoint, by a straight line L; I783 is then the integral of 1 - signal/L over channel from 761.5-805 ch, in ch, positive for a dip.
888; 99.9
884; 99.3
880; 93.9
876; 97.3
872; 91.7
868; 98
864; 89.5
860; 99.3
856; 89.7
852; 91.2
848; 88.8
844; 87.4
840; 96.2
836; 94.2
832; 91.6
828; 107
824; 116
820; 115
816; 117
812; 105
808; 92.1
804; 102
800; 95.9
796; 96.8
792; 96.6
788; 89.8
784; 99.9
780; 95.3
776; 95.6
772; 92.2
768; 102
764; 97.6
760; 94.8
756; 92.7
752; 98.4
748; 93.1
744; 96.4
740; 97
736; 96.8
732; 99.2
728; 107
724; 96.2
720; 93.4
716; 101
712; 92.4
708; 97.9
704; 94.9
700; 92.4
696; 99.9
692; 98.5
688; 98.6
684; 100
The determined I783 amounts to 2.31 ch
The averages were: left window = 97.7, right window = 106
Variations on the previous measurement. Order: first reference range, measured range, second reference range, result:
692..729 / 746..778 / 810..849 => 1.1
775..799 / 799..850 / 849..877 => -3.3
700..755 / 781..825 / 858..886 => -2.6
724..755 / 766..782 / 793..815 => 0.4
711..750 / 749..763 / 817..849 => 0.4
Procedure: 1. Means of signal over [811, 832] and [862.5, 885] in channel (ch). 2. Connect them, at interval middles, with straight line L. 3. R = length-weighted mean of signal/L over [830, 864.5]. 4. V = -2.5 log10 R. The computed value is 0.12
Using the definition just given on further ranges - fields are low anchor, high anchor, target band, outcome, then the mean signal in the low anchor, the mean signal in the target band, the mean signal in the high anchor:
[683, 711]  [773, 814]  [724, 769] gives -0.007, 97.2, 97.6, 96.8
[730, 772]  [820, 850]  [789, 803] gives 0.014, 96.6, 96.4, 98.5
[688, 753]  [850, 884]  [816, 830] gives -0.190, 97.2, 113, 94.1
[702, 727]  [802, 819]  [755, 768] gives 0.046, 96.4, 96.3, 105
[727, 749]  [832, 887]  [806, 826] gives -0.147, 98.1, 109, 93.6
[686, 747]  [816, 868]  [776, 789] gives 0.025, 97.4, 95.5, 98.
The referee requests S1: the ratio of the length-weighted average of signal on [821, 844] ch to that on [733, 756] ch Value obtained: 1.04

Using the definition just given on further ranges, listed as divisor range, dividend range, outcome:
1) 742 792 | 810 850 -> 1.06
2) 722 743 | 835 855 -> 0.92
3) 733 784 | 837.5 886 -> 0.97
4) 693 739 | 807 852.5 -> 1.03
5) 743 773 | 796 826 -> 1.10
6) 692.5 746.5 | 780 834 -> 1.05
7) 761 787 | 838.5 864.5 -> 0.95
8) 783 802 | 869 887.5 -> 1.00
